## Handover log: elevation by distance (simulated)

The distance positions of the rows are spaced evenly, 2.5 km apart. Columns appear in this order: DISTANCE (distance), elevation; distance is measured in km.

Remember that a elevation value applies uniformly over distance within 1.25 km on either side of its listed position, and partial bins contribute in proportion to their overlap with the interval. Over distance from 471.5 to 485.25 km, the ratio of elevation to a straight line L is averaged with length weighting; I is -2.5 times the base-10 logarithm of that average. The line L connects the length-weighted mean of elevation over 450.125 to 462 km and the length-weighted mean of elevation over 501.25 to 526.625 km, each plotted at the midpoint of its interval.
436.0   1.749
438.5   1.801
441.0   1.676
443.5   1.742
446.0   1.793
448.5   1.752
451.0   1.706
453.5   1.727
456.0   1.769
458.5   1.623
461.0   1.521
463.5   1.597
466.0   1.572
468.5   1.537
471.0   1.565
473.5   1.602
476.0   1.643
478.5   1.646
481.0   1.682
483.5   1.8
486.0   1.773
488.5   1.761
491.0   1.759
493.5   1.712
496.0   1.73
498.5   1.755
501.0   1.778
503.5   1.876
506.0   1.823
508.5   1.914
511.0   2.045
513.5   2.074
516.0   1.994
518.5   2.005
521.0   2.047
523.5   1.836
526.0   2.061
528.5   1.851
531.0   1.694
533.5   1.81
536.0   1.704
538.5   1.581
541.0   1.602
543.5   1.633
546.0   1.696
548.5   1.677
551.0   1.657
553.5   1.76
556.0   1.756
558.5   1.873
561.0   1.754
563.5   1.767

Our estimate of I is 0.07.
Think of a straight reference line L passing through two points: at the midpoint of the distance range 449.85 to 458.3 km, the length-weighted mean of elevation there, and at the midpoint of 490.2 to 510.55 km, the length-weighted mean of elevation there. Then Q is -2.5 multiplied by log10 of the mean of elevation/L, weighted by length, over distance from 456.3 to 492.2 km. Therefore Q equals 0.07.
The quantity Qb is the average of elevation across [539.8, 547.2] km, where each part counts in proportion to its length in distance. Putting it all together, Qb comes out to 1.64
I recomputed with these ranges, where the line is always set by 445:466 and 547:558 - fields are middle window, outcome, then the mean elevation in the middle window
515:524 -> -0.161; 1.98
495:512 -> -0.088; 1.84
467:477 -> 0.067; 1.58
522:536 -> -0.079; 1.84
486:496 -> -0.032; 1.75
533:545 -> 0.038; 1.66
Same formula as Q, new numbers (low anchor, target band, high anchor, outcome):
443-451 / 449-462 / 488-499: 0.048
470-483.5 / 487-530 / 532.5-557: -0.133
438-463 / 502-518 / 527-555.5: -0.149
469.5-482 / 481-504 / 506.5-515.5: 0.021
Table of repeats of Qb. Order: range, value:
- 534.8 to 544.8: 1.63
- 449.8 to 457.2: 1.73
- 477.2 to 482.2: 1.66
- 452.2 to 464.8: 1.65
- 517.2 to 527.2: 1.99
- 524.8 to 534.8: 1.85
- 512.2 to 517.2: 2.03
